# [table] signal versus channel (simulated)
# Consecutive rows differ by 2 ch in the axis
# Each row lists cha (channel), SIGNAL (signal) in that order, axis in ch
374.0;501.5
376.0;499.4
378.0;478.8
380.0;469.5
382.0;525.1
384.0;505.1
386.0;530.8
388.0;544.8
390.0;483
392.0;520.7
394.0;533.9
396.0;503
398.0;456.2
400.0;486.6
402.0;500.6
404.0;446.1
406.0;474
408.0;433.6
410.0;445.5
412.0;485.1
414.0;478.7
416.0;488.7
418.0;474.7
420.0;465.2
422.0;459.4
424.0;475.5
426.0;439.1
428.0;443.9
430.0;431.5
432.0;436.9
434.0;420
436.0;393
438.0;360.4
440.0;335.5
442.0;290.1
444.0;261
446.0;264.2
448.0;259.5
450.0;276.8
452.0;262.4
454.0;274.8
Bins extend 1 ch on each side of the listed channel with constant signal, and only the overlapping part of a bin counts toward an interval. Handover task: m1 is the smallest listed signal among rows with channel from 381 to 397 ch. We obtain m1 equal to 483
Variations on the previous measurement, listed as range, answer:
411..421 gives 465.2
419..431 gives 431.5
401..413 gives 433.6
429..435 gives 420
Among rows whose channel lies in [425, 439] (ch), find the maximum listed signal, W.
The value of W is 443.9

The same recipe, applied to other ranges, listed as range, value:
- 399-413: 500.6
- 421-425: 475.5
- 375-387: 530.8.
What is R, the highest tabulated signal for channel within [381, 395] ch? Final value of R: 544.8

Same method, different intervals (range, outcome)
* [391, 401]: 533.9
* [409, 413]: 485.1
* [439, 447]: 335.5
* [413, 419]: 488.7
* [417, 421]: 474.7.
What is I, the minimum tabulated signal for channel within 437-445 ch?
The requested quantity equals 261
